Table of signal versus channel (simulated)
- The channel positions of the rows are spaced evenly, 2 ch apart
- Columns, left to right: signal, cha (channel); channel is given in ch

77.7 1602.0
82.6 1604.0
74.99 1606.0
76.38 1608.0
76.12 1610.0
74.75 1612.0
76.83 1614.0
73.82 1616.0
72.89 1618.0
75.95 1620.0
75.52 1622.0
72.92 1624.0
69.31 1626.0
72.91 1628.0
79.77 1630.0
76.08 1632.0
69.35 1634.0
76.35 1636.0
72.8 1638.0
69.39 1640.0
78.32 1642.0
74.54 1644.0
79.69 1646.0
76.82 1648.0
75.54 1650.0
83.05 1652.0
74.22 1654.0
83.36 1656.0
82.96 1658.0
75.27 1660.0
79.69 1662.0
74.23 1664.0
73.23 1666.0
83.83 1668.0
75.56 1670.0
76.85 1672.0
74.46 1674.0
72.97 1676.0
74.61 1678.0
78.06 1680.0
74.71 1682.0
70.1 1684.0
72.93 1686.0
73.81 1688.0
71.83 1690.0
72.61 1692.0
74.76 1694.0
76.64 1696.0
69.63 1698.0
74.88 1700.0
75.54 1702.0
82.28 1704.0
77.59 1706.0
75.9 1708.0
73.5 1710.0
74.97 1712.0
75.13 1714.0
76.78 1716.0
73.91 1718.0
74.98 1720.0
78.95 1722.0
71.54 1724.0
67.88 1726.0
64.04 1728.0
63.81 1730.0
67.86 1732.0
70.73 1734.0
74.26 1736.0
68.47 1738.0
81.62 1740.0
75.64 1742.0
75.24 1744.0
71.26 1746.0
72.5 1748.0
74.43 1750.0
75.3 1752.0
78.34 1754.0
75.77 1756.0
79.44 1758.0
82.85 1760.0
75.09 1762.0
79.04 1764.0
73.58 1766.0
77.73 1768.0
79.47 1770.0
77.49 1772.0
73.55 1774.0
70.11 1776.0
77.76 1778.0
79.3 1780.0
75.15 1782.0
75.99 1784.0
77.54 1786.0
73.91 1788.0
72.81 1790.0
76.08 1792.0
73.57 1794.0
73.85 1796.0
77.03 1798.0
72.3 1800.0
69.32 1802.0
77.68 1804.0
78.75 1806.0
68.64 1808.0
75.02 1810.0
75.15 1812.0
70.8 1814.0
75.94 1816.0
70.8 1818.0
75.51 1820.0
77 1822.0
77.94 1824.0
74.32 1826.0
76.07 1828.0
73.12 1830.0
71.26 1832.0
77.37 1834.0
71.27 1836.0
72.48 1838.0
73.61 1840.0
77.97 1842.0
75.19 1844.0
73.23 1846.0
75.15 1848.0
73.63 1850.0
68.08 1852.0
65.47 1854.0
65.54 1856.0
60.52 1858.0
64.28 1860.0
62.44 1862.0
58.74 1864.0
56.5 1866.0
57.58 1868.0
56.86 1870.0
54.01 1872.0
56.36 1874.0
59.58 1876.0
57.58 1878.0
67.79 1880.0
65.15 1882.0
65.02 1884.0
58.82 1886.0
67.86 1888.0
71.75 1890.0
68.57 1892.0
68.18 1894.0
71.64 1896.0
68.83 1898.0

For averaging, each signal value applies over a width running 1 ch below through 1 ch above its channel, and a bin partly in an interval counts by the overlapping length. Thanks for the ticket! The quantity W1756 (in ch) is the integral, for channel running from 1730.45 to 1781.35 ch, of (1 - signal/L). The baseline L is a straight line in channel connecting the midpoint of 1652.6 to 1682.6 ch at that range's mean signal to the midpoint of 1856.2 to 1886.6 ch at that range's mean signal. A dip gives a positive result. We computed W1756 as -4.1 ch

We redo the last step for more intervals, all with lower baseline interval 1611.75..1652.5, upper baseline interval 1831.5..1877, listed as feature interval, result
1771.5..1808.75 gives -3.22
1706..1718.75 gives -0.60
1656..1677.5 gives -1.02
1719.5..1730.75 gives 0.20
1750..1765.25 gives -1.65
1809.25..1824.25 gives -1.51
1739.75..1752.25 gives -0.74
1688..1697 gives -0.16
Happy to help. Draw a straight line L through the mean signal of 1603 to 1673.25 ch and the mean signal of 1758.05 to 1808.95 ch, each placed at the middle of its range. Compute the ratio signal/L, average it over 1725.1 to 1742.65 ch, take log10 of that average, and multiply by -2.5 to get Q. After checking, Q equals 0.080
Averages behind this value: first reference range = 76.2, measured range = 70.4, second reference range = 75.6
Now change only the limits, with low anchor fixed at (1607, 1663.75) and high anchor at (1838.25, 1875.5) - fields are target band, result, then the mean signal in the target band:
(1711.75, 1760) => -0.038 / 73.6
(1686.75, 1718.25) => -0.034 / 75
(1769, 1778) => -0.092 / 75.4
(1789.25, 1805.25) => -0.091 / 74.2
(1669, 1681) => -0.021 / 75.4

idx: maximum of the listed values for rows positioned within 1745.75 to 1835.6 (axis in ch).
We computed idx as 82.85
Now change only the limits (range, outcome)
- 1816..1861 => 77.97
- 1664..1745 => 83.83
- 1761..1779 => 79.47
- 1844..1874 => 75.19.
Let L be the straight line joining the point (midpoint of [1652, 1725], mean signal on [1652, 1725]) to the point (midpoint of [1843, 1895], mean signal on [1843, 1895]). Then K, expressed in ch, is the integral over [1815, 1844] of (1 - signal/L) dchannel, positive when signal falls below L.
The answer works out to -3.4 ch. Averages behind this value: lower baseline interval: 75.7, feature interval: 74.6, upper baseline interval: 64.4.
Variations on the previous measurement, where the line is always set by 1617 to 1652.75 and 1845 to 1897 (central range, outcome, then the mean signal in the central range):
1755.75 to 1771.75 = -2.0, 78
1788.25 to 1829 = -4.5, 74.4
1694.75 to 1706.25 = -0.6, 76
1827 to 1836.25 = -1.1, 74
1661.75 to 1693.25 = -0.8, 74.9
